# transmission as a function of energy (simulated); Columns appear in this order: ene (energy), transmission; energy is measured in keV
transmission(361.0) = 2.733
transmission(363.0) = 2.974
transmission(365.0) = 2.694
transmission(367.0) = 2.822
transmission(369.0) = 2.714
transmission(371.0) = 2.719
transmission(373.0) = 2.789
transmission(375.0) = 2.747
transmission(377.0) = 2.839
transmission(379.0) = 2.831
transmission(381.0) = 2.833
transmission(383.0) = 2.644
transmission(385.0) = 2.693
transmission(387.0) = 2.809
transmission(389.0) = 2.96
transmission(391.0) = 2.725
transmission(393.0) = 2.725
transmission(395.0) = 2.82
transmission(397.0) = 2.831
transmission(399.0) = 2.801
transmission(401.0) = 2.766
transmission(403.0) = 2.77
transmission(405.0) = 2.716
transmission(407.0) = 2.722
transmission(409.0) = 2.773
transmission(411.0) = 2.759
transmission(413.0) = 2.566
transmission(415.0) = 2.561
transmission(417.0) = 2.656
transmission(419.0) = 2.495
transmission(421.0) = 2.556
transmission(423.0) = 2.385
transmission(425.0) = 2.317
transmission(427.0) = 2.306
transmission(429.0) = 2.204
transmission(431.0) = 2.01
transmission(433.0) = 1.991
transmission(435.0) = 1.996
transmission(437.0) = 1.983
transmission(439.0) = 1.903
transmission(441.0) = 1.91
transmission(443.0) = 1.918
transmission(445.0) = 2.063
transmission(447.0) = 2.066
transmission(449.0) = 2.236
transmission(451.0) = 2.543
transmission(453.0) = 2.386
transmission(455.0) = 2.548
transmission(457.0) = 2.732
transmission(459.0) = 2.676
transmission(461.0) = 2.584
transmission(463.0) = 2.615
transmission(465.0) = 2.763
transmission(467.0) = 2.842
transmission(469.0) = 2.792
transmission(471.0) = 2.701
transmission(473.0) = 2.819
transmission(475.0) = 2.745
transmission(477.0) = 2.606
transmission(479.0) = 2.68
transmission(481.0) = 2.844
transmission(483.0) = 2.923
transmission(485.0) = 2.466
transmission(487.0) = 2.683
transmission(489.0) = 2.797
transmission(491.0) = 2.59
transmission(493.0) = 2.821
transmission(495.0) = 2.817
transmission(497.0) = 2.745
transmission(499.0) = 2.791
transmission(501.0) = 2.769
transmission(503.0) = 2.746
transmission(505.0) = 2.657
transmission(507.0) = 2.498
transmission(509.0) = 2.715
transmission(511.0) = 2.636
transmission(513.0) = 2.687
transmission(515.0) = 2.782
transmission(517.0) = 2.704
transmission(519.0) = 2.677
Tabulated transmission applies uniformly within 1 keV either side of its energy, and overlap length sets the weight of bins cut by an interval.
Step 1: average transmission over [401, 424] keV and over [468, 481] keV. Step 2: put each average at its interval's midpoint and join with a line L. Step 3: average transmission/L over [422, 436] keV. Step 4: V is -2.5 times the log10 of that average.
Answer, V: 0.221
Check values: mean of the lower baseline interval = 2.64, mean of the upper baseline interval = 2.73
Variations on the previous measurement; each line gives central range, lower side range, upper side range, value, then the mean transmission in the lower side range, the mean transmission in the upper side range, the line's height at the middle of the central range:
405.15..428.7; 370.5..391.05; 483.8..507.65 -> 0.086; 2.78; 2.7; 2.76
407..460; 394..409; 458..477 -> 0.177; 2.77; 2.72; 2.75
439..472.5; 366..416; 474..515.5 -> 0.117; 2.76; 2.71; 2.73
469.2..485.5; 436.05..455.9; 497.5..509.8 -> -0.120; 2.15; 2.7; 2.45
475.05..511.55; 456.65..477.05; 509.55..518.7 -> -0.001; 2.72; 2.7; 2.71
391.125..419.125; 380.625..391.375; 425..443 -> -0.098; 2.78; 2.05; 2.49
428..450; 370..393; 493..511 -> 0.332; 2.78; 2.72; 2.75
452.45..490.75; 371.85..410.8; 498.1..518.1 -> 0.011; 2.78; 2.7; 2.72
